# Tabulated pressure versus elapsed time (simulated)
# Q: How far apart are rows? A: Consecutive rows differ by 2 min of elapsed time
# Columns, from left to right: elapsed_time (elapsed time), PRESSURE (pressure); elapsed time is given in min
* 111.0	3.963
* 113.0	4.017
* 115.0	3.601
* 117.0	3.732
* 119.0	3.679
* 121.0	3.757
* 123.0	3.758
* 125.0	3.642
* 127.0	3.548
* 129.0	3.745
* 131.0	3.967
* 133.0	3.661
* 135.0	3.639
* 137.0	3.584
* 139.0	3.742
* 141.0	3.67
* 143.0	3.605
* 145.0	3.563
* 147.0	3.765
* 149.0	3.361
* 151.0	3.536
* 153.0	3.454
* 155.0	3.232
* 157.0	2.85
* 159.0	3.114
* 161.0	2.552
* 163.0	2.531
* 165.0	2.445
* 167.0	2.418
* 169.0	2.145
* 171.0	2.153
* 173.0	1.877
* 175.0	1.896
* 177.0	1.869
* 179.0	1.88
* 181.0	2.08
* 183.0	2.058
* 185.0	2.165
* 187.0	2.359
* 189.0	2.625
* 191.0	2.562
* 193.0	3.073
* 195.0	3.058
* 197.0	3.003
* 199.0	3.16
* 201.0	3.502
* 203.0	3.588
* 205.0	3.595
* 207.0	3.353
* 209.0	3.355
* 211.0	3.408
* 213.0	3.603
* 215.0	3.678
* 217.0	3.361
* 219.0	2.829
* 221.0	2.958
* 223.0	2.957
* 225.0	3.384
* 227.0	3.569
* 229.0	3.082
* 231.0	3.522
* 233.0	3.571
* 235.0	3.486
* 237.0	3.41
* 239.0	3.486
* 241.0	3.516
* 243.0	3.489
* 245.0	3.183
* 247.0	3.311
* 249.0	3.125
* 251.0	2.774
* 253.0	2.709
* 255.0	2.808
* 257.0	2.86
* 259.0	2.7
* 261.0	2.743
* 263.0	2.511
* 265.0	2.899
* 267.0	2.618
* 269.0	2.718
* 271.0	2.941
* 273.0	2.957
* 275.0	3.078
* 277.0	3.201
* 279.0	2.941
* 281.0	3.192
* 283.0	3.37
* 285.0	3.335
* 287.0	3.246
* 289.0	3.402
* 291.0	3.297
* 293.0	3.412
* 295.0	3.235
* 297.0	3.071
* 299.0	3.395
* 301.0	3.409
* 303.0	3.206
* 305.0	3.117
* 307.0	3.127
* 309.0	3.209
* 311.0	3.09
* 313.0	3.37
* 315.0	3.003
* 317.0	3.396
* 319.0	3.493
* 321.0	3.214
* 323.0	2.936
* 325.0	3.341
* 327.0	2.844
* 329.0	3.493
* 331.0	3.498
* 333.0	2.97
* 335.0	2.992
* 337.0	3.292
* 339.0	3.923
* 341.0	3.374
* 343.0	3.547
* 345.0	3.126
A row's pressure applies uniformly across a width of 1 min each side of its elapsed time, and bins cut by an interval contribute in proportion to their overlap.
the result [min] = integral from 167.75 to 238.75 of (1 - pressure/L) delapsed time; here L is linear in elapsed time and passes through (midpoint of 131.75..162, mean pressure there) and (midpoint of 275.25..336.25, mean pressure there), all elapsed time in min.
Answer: 9.0 min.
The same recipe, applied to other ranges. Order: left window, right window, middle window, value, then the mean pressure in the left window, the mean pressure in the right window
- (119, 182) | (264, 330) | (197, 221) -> -1.97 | 3.08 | 3.17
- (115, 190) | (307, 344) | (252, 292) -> 2.77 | 3.03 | 3.27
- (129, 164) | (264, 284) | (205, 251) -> -2.89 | 3.41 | 2.99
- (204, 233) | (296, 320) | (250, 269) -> 3.23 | 3.34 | 3.24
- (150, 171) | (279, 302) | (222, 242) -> -2.15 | 2.8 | 3.29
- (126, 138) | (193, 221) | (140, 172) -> 4.97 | 3.69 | 3.32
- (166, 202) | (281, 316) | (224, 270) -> -3.76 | 2.44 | 3.25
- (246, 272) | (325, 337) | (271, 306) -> -2.90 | 2.82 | 3.19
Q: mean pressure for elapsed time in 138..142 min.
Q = 3.71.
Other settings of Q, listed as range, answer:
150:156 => 3.41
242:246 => 3.34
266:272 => 2.76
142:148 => 3.64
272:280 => 3.04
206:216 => 3.48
